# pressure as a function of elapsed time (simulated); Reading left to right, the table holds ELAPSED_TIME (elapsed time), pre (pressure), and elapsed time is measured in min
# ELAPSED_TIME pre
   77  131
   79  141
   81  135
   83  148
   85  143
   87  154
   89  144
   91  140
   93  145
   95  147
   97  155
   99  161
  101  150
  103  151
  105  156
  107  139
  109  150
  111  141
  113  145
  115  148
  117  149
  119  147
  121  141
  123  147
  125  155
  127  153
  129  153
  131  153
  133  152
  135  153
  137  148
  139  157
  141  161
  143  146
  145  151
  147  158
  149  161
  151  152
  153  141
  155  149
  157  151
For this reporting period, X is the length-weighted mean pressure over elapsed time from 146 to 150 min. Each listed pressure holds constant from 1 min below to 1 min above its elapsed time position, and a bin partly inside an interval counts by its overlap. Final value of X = 160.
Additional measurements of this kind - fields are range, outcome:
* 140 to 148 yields 154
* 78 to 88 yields 144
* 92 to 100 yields 152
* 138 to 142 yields 159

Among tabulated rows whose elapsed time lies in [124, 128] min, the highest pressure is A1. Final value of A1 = 155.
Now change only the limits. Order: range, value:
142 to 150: 161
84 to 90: 154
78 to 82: 141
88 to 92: 144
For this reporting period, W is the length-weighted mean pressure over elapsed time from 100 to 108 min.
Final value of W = 149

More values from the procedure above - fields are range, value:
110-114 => 143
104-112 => 146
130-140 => 153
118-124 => 145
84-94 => 145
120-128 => 149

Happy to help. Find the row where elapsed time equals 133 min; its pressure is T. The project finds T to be 152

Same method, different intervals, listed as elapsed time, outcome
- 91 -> 140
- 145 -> 151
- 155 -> 149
